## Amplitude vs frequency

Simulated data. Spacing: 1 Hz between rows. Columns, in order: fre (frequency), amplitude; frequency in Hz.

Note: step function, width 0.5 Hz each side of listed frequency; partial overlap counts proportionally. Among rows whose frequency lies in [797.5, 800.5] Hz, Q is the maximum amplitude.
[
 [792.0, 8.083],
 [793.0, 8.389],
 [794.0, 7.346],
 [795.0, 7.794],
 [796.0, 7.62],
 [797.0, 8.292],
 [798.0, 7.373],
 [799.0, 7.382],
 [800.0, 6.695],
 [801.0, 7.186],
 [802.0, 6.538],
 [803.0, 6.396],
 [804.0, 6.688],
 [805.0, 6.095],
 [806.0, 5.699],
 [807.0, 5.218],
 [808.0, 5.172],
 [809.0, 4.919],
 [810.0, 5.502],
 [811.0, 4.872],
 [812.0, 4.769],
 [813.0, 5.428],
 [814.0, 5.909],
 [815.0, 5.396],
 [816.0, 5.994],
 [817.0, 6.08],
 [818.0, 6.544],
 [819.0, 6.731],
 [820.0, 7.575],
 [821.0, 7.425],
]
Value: 7.382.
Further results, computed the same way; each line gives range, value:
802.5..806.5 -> 6.688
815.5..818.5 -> 6.544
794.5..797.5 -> 8.292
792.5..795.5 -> 8.389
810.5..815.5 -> 5.909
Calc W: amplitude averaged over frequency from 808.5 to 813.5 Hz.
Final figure 5.1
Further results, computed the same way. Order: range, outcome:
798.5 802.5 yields 6.95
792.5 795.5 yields 7.84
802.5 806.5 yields 6.22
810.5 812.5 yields 4.82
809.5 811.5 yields 5.19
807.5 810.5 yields 5.2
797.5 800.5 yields 7.15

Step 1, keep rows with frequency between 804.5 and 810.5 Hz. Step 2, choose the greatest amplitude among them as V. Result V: 6.095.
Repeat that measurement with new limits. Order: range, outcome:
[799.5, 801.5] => 7.186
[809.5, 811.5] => 5.502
